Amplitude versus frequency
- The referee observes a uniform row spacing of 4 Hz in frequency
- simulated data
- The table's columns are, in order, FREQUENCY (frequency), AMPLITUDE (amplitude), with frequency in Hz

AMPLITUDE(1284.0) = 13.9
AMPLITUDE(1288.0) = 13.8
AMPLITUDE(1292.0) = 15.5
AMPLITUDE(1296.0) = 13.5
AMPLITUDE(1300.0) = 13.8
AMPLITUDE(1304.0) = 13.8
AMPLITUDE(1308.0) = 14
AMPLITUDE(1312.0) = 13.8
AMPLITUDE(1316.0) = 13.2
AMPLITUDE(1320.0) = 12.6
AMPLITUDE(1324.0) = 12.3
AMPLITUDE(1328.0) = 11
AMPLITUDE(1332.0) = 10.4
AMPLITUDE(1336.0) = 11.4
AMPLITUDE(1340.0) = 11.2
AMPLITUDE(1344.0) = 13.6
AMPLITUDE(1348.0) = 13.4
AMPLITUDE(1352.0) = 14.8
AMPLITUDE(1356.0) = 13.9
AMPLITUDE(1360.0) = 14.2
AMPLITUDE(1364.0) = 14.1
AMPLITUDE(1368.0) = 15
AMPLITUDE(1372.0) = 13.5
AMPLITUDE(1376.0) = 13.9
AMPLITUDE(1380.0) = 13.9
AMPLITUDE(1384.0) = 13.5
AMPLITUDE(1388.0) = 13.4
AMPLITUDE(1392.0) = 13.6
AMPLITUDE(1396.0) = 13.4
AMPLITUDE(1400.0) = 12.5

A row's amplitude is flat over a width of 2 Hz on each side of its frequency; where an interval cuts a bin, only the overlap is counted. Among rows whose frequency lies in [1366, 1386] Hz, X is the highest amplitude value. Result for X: 15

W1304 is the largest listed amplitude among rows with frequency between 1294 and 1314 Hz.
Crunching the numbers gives 14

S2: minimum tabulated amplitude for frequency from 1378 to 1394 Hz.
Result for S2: 13.4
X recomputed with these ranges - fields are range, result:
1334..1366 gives 14.8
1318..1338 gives 12.6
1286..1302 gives 15.5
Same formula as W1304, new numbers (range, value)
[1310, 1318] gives 13.8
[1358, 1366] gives 14.2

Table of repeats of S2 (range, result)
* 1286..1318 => 13.2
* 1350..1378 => 13.5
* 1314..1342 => 10.4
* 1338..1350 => 11.2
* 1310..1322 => 12.6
